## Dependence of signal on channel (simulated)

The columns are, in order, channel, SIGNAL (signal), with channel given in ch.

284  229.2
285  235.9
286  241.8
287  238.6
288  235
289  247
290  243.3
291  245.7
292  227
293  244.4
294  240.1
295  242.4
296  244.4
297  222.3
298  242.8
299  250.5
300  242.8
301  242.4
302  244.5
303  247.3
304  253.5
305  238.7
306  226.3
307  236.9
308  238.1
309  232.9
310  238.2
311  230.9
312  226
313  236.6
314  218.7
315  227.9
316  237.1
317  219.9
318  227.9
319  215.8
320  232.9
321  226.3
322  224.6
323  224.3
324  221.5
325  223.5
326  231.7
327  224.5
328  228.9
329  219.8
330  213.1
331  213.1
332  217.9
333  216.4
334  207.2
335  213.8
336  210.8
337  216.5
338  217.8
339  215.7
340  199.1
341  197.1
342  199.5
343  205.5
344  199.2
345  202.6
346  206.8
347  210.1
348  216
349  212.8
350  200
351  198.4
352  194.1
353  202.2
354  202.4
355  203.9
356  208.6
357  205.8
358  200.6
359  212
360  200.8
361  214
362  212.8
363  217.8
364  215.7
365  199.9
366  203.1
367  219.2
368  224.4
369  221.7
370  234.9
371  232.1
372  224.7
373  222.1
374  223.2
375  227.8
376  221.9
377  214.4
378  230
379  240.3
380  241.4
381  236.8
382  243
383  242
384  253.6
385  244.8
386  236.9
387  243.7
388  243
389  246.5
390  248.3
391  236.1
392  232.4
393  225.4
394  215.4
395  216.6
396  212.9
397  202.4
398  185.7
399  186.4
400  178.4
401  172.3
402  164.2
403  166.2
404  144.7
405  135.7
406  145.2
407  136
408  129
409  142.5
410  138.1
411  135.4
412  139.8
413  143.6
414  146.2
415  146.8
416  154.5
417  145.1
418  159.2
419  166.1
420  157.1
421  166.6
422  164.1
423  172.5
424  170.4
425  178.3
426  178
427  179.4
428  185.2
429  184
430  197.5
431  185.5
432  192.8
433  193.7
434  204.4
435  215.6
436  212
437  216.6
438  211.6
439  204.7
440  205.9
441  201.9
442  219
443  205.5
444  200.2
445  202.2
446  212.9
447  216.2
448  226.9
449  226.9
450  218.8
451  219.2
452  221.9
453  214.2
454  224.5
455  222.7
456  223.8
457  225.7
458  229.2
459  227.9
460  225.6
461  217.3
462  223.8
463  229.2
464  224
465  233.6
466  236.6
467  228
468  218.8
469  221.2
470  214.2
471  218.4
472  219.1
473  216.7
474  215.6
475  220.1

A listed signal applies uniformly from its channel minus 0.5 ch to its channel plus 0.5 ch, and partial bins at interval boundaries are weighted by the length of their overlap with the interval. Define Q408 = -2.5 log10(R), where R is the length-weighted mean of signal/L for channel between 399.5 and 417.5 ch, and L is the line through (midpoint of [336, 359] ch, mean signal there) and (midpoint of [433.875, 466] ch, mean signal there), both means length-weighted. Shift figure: 0.40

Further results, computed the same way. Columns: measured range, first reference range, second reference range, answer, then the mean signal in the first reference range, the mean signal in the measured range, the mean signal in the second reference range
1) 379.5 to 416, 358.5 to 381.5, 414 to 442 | 0.06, 221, 193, 183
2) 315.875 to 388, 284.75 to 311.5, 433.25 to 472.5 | 0.07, 240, 218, 218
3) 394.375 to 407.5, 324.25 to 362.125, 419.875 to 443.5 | 0.15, 210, 173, 192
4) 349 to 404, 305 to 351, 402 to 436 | -0.14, 219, 216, 164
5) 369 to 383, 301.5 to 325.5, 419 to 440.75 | -0.11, 231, 230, 189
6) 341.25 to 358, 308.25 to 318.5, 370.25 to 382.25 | 0.13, 230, 204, 230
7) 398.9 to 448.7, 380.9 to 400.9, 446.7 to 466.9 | 0.26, 225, 177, 225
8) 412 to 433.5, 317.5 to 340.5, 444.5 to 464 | 0.29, 219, 169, 222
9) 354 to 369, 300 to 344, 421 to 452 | 0.03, 224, 210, 200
